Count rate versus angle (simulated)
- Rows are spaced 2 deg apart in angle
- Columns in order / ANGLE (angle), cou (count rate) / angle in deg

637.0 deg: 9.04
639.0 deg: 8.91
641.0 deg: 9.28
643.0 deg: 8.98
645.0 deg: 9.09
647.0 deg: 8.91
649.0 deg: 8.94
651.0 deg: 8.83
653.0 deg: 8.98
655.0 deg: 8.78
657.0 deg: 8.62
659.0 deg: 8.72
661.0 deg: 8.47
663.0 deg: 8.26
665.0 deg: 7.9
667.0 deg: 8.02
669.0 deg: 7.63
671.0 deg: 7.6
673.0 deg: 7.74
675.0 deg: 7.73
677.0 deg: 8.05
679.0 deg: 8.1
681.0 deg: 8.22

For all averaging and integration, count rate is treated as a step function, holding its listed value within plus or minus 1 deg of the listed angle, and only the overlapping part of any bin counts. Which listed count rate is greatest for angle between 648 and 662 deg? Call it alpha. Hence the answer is 8.98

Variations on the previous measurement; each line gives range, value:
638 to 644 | 9.28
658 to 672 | 8.72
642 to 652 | 9.09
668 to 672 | 7.63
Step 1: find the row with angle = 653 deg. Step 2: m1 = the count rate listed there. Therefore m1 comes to 8.98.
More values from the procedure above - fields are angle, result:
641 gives 9.28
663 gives 8.26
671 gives 7.6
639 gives 8.91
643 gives 8.98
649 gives 8.94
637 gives 9.04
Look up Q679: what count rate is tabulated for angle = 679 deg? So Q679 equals 8.1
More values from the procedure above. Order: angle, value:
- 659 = 8.72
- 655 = 8.78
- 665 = 7.9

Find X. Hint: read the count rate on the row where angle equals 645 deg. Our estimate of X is 9.09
